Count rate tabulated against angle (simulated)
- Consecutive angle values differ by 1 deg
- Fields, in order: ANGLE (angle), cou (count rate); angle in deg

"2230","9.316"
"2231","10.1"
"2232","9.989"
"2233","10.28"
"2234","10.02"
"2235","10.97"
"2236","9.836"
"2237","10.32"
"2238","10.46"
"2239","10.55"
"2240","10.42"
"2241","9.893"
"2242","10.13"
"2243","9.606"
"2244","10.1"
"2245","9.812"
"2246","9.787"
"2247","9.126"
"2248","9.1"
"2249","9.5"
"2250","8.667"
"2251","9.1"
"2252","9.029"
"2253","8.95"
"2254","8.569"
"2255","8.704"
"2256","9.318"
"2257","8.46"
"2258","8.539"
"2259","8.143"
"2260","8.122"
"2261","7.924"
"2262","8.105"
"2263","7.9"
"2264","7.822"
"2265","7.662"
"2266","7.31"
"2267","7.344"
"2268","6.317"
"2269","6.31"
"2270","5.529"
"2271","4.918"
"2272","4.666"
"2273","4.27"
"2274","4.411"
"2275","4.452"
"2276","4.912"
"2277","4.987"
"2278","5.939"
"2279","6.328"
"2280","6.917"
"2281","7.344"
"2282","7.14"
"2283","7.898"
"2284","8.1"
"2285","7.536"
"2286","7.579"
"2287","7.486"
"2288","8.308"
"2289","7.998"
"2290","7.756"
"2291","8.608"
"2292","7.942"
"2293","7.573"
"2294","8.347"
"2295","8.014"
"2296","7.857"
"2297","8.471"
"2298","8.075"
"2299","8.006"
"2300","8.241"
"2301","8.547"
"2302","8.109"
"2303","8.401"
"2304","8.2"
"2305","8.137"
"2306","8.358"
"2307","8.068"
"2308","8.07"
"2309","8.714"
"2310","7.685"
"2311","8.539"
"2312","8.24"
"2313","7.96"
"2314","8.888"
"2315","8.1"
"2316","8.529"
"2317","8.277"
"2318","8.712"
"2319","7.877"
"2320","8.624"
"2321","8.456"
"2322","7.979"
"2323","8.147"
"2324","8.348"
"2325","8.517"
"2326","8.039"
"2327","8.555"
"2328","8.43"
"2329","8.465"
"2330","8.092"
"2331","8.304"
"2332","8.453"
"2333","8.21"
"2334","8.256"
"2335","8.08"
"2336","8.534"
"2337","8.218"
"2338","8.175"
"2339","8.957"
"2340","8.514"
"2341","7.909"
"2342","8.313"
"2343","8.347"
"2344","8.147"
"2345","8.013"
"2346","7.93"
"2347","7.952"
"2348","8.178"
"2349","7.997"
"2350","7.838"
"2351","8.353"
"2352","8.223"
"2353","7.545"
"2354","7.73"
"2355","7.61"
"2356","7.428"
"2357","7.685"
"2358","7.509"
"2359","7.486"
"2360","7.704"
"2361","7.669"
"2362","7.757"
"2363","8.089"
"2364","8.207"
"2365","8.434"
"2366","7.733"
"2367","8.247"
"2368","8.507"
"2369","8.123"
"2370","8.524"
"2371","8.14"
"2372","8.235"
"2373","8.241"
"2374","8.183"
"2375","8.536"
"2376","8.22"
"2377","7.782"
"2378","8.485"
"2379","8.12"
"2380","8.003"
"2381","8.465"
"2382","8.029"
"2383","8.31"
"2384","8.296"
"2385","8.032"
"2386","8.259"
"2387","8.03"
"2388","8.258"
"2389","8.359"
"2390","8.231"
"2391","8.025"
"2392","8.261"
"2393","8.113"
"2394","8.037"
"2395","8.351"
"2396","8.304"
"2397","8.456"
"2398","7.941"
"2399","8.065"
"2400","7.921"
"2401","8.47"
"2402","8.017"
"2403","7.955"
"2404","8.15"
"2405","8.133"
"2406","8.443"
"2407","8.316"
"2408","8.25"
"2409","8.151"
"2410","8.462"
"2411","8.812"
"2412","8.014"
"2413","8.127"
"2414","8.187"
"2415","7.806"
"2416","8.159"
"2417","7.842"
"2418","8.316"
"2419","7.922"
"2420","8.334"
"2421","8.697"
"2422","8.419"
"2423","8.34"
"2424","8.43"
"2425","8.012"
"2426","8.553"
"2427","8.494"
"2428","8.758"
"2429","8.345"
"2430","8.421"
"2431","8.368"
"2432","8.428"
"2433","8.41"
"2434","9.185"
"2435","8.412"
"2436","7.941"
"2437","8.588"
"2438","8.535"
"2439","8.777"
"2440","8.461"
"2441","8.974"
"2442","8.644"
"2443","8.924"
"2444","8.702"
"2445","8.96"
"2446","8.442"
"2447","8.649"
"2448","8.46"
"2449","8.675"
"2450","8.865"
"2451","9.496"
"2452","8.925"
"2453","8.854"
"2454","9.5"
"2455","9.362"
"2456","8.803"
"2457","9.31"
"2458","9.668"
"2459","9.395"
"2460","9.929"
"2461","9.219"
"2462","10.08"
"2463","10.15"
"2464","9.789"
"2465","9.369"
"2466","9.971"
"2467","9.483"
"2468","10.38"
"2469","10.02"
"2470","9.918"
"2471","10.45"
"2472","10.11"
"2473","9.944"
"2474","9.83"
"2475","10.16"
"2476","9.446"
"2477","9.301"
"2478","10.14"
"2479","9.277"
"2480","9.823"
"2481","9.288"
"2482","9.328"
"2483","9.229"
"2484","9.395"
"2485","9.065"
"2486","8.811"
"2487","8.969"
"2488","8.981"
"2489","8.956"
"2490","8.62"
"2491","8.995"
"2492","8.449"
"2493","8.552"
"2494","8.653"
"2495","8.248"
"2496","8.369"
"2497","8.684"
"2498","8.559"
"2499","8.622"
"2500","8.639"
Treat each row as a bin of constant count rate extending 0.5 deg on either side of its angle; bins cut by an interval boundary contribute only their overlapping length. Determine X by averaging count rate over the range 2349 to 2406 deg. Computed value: 8.09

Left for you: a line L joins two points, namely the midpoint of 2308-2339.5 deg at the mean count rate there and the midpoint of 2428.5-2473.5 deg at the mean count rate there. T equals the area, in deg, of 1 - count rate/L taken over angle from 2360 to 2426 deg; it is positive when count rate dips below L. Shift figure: 4.32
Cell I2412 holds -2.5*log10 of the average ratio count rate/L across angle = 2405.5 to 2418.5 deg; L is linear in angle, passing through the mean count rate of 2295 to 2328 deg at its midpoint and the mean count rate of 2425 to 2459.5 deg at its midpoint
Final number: 0.05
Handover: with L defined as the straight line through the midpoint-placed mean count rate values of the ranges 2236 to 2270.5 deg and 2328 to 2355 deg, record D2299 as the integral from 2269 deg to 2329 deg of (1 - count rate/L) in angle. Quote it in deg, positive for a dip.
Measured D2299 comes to 5.99 deg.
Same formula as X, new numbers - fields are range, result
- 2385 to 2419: 8.18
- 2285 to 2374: 8.14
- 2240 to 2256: 9.37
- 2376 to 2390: 8.19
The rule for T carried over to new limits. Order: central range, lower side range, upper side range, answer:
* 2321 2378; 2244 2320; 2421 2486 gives 1.3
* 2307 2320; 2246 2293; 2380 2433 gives -1.0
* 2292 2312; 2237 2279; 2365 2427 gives -0.4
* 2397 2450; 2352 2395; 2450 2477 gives 3.3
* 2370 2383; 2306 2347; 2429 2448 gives 0.3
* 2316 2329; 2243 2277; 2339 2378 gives -0.7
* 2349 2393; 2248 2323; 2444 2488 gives 2.4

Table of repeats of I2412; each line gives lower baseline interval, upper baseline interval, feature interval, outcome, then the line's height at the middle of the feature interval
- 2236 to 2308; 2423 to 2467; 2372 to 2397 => 0.048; 8.58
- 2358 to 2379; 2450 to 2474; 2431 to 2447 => 0.079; 9.26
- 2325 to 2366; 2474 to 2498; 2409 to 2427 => 0.043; 8.6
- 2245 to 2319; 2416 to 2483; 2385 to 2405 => 0.060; 8.63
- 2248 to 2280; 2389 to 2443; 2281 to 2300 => -0.075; 7.39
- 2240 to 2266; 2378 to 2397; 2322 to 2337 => 0.025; 8.5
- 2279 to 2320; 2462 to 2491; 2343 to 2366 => 0.084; 8.53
